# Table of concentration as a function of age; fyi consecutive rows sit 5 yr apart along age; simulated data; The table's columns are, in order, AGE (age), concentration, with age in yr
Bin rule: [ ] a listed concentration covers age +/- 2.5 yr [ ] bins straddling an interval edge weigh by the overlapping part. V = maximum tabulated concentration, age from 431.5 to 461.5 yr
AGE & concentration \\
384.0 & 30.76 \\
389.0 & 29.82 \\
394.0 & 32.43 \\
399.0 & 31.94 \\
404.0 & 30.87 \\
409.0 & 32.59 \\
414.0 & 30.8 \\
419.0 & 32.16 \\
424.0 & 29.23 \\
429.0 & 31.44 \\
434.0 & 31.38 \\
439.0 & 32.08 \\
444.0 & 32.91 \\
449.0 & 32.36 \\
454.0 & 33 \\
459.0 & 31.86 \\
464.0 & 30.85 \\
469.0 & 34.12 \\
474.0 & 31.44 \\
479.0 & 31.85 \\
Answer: 33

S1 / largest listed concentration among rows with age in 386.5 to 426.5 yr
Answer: 32.59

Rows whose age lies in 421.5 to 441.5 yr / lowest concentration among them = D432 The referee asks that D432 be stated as 29.23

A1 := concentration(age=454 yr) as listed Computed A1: 33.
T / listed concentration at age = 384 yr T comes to 30.76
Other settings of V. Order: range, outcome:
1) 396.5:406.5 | 31.94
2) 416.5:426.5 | 32.16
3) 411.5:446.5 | 32.91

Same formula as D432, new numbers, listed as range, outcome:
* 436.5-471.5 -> 30.85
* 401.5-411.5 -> 30.87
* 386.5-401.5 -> 29.82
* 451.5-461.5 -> 31.86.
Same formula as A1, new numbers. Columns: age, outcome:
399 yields 31.94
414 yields 30.8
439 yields 32.08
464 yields 30.85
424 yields 29.23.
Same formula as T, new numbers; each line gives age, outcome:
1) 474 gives 31.44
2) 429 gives 31.44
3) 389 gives 29.82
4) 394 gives 32.43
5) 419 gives 32.16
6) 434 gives 31.38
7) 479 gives 31.85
